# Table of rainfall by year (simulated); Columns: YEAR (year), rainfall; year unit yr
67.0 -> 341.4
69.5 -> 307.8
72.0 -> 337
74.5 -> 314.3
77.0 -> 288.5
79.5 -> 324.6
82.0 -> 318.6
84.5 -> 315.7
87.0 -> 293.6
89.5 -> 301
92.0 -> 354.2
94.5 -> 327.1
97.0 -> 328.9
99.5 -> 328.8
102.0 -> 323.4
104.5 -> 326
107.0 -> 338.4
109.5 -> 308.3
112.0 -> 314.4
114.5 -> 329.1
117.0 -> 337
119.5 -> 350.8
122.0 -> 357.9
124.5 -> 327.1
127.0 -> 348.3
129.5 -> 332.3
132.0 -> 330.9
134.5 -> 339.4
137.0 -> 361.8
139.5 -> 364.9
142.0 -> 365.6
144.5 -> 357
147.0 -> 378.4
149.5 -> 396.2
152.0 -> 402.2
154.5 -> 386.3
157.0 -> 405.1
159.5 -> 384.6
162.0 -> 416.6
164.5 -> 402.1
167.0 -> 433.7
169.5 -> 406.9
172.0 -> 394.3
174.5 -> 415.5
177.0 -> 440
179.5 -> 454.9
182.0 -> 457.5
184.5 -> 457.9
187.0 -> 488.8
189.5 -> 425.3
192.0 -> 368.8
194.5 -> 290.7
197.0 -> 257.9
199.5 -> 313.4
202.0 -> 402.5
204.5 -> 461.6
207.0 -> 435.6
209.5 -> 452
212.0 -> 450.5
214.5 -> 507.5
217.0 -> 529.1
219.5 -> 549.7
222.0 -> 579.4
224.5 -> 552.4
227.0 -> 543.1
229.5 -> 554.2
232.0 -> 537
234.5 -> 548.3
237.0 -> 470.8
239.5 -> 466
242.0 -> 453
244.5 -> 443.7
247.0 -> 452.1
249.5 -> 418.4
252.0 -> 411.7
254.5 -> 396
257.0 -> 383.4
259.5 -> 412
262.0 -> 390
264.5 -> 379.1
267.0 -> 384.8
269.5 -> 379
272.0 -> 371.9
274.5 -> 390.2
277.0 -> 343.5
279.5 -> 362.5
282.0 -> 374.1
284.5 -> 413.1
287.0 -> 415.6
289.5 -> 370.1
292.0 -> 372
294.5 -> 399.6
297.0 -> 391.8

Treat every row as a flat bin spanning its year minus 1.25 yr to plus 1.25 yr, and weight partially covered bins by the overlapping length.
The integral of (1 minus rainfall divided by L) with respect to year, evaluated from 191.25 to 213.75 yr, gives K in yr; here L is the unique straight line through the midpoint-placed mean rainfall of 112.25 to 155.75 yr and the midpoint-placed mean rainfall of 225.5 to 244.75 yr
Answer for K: 3.6 yr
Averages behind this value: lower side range 356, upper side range 506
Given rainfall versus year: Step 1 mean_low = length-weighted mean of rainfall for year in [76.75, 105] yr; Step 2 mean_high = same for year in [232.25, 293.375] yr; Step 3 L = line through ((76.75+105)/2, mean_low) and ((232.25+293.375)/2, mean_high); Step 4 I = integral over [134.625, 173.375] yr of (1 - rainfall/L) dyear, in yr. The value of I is -3.9 yr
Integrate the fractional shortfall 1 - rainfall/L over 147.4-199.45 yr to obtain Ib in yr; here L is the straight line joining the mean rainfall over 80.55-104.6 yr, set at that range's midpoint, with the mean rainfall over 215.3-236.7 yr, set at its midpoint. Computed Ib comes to 6.1 yr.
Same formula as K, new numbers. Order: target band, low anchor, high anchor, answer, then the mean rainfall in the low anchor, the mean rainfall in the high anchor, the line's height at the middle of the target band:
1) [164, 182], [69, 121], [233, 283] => -2.89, 323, 412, 366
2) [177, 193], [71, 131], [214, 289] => -2.06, 326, 446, 393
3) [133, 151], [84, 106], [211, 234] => 1.56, 322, 535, 401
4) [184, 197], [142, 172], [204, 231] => 1.97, 396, 512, 460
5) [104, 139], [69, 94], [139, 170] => 2.08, 316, 393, 358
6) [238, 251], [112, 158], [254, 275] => -2.17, 358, 387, 382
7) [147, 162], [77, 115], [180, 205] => -1.28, 321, 392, 364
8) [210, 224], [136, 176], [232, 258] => -2.90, 392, 449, 431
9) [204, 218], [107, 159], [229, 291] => -2.77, 355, 419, 394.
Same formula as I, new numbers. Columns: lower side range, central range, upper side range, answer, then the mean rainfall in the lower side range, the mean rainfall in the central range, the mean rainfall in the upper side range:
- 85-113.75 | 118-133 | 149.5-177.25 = 0.6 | 322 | 341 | 406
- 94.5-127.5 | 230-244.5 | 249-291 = -4.6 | 332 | 494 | 387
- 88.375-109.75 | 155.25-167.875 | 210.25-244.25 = 0.4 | 327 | 407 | 515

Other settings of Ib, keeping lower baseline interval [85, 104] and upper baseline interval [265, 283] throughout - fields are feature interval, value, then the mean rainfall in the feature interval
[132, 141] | -0.49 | 352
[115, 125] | -0.42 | 343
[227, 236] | -4.57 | 544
